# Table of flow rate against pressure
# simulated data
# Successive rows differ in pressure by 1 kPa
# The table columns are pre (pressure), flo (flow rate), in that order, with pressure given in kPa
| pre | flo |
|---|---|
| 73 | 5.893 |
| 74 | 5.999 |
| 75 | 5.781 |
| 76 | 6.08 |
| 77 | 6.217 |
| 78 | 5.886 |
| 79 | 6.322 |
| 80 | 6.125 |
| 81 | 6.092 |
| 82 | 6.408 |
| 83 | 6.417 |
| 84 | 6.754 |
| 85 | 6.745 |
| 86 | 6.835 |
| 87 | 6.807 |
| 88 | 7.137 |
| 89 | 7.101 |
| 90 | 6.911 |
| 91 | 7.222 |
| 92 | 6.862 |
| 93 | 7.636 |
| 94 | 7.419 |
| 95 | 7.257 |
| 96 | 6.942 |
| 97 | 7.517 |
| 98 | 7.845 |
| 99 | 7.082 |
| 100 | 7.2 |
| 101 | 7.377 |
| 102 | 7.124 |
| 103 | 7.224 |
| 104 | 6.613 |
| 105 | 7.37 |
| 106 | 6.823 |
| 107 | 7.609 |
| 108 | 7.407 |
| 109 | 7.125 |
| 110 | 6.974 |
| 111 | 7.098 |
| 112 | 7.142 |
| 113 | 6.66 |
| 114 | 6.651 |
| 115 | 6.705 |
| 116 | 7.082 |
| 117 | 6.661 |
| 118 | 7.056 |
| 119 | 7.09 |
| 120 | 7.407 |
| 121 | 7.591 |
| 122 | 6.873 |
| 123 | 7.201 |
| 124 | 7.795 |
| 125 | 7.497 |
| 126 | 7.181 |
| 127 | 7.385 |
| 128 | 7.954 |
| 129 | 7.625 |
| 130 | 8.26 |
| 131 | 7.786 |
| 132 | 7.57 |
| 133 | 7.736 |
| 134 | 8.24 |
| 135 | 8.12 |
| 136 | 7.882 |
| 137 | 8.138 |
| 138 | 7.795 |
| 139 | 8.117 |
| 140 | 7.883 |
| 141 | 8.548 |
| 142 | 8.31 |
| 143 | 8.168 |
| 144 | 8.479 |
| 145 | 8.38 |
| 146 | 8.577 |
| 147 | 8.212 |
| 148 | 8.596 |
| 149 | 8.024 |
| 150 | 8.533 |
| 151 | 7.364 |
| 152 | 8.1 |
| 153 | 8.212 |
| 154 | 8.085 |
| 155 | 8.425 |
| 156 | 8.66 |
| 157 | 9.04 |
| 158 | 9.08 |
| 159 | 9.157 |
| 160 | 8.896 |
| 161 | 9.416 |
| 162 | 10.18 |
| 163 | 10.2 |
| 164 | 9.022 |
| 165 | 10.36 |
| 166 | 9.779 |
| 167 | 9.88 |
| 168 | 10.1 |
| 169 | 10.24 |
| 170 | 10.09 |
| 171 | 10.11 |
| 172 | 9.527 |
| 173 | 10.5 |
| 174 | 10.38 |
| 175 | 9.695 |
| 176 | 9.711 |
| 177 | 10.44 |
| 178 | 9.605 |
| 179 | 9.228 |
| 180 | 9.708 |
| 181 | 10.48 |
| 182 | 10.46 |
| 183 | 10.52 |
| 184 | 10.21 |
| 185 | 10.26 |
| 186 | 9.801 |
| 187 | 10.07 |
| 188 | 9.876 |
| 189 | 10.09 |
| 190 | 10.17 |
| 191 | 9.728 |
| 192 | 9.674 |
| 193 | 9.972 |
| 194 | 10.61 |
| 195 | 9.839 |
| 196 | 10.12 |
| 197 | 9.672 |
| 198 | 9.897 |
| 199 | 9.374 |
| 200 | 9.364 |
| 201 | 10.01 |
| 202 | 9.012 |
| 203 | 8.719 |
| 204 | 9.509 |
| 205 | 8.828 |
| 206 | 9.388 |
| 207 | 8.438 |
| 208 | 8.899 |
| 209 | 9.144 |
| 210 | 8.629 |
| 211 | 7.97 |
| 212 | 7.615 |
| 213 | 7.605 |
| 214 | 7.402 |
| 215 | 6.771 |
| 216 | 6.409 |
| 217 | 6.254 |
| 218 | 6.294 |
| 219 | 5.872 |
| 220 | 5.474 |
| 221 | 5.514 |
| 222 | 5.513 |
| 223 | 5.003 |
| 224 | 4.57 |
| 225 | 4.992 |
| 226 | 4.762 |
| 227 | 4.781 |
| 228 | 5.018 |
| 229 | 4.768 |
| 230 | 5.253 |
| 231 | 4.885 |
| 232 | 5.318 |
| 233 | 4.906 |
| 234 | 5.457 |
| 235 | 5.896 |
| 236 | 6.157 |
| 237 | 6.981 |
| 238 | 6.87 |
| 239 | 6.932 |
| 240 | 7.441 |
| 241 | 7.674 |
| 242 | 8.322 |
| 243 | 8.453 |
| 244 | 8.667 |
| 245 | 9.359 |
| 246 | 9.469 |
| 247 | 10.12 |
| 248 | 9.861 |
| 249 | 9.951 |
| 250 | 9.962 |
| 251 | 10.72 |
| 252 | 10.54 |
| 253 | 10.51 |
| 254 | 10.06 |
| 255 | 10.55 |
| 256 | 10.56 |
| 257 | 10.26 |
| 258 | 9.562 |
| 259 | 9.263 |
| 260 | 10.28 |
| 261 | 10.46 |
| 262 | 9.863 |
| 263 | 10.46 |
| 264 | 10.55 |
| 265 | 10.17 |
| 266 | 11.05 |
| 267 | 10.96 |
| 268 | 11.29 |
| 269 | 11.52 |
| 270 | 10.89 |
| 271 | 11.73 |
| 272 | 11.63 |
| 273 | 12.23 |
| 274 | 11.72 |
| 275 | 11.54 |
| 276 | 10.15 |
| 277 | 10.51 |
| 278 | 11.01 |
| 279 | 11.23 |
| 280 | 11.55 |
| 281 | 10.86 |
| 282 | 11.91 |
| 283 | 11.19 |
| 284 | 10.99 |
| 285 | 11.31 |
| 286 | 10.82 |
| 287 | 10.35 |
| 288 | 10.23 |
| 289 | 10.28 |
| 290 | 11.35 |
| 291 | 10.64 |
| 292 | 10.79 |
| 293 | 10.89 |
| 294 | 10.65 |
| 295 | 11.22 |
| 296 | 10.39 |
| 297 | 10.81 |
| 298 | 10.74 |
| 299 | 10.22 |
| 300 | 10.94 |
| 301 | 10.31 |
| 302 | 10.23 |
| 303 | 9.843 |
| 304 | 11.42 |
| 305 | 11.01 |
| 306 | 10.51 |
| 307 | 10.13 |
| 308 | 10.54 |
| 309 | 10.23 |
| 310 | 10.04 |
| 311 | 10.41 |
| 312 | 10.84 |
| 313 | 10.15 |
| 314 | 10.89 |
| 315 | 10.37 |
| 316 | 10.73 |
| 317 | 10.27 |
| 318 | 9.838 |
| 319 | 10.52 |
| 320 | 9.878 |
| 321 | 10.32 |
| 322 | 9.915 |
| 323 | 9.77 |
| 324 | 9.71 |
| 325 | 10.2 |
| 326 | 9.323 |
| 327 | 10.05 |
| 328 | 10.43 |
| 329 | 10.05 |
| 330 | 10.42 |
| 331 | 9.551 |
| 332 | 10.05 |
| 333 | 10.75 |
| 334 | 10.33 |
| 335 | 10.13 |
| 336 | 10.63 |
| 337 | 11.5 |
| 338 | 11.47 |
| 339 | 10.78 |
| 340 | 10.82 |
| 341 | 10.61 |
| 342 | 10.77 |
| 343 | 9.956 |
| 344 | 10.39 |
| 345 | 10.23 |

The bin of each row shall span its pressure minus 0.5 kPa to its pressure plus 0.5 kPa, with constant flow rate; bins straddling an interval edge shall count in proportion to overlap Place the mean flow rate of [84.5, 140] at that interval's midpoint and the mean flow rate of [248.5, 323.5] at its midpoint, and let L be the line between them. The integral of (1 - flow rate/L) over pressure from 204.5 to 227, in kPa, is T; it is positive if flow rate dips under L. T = 5.9 kPa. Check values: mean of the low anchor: 7.32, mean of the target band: 6.83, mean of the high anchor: 10.6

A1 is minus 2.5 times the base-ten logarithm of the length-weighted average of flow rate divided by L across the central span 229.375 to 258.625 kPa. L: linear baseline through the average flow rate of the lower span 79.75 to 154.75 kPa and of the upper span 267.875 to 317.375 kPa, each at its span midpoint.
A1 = 0.20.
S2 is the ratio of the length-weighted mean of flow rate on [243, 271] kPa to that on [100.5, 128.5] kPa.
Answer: 1.4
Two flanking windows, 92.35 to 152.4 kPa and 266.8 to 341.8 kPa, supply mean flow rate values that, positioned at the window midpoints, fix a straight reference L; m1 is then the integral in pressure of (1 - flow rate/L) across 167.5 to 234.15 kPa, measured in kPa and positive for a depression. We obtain 3.5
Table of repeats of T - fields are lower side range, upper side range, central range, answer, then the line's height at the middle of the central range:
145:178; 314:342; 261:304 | -3.6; 10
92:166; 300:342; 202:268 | 9.1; 9.25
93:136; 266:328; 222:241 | 7.8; 9.48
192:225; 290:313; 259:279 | -2.5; 9.7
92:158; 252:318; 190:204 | -1.1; 9.02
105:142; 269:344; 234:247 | 2.5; 9.49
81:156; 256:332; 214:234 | 8.4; 9.35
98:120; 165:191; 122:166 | 1.3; 8.58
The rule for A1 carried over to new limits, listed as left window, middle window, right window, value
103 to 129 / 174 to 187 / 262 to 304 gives -0.17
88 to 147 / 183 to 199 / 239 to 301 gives -0.13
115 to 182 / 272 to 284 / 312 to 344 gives -0.15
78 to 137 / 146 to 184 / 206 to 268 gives -0.24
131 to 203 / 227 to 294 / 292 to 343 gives 0.05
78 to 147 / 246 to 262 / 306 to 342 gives -0.09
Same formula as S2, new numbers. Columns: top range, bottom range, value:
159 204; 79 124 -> 1.41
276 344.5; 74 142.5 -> 1.47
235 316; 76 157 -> 1.38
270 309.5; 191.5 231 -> 1.43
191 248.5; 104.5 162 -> 0.96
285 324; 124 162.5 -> 1.27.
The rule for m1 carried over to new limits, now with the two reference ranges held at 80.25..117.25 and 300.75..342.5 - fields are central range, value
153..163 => -1.39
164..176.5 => -2.93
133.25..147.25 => -1.01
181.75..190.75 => -1.95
